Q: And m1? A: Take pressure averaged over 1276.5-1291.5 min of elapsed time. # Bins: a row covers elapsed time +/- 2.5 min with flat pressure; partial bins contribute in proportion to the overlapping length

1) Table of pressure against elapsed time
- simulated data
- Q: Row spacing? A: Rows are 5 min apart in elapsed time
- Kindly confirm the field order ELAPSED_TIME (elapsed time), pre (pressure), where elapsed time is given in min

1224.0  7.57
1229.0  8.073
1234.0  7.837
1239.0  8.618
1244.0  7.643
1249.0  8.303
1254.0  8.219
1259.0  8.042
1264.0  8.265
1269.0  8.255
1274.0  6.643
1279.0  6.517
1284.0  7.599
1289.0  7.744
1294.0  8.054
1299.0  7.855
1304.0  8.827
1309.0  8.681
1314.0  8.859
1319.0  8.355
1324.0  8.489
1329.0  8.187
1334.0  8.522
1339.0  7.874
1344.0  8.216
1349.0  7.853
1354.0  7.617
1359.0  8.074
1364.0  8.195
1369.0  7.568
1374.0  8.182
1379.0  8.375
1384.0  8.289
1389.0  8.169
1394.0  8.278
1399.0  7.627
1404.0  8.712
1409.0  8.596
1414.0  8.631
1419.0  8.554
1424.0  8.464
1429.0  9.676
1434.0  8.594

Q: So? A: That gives 7.29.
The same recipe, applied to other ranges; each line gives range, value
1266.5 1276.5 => 7.45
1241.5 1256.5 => 8.05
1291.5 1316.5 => 8.46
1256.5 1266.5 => 8.15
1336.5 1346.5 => 8.04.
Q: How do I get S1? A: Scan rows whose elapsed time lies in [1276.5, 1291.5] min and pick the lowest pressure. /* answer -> 6.517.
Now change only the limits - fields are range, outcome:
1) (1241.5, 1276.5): 6.643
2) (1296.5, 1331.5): 7.855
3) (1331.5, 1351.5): 7.853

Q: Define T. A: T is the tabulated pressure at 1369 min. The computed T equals 7.568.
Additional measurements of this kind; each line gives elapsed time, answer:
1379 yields 8.375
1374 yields 8.182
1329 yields 8.187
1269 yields 8.255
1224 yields 7.57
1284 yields 7.599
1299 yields 7.855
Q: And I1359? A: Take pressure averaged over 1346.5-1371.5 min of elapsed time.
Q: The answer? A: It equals 7.86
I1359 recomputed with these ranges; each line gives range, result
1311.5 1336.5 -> 8.48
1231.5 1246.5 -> 8.03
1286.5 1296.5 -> 7.9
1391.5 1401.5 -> 7.95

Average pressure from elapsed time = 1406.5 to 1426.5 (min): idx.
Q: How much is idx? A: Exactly 8.56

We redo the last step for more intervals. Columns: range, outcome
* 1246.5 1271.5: 8.22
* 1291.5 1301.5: 7.95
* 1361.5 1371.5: 7.88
